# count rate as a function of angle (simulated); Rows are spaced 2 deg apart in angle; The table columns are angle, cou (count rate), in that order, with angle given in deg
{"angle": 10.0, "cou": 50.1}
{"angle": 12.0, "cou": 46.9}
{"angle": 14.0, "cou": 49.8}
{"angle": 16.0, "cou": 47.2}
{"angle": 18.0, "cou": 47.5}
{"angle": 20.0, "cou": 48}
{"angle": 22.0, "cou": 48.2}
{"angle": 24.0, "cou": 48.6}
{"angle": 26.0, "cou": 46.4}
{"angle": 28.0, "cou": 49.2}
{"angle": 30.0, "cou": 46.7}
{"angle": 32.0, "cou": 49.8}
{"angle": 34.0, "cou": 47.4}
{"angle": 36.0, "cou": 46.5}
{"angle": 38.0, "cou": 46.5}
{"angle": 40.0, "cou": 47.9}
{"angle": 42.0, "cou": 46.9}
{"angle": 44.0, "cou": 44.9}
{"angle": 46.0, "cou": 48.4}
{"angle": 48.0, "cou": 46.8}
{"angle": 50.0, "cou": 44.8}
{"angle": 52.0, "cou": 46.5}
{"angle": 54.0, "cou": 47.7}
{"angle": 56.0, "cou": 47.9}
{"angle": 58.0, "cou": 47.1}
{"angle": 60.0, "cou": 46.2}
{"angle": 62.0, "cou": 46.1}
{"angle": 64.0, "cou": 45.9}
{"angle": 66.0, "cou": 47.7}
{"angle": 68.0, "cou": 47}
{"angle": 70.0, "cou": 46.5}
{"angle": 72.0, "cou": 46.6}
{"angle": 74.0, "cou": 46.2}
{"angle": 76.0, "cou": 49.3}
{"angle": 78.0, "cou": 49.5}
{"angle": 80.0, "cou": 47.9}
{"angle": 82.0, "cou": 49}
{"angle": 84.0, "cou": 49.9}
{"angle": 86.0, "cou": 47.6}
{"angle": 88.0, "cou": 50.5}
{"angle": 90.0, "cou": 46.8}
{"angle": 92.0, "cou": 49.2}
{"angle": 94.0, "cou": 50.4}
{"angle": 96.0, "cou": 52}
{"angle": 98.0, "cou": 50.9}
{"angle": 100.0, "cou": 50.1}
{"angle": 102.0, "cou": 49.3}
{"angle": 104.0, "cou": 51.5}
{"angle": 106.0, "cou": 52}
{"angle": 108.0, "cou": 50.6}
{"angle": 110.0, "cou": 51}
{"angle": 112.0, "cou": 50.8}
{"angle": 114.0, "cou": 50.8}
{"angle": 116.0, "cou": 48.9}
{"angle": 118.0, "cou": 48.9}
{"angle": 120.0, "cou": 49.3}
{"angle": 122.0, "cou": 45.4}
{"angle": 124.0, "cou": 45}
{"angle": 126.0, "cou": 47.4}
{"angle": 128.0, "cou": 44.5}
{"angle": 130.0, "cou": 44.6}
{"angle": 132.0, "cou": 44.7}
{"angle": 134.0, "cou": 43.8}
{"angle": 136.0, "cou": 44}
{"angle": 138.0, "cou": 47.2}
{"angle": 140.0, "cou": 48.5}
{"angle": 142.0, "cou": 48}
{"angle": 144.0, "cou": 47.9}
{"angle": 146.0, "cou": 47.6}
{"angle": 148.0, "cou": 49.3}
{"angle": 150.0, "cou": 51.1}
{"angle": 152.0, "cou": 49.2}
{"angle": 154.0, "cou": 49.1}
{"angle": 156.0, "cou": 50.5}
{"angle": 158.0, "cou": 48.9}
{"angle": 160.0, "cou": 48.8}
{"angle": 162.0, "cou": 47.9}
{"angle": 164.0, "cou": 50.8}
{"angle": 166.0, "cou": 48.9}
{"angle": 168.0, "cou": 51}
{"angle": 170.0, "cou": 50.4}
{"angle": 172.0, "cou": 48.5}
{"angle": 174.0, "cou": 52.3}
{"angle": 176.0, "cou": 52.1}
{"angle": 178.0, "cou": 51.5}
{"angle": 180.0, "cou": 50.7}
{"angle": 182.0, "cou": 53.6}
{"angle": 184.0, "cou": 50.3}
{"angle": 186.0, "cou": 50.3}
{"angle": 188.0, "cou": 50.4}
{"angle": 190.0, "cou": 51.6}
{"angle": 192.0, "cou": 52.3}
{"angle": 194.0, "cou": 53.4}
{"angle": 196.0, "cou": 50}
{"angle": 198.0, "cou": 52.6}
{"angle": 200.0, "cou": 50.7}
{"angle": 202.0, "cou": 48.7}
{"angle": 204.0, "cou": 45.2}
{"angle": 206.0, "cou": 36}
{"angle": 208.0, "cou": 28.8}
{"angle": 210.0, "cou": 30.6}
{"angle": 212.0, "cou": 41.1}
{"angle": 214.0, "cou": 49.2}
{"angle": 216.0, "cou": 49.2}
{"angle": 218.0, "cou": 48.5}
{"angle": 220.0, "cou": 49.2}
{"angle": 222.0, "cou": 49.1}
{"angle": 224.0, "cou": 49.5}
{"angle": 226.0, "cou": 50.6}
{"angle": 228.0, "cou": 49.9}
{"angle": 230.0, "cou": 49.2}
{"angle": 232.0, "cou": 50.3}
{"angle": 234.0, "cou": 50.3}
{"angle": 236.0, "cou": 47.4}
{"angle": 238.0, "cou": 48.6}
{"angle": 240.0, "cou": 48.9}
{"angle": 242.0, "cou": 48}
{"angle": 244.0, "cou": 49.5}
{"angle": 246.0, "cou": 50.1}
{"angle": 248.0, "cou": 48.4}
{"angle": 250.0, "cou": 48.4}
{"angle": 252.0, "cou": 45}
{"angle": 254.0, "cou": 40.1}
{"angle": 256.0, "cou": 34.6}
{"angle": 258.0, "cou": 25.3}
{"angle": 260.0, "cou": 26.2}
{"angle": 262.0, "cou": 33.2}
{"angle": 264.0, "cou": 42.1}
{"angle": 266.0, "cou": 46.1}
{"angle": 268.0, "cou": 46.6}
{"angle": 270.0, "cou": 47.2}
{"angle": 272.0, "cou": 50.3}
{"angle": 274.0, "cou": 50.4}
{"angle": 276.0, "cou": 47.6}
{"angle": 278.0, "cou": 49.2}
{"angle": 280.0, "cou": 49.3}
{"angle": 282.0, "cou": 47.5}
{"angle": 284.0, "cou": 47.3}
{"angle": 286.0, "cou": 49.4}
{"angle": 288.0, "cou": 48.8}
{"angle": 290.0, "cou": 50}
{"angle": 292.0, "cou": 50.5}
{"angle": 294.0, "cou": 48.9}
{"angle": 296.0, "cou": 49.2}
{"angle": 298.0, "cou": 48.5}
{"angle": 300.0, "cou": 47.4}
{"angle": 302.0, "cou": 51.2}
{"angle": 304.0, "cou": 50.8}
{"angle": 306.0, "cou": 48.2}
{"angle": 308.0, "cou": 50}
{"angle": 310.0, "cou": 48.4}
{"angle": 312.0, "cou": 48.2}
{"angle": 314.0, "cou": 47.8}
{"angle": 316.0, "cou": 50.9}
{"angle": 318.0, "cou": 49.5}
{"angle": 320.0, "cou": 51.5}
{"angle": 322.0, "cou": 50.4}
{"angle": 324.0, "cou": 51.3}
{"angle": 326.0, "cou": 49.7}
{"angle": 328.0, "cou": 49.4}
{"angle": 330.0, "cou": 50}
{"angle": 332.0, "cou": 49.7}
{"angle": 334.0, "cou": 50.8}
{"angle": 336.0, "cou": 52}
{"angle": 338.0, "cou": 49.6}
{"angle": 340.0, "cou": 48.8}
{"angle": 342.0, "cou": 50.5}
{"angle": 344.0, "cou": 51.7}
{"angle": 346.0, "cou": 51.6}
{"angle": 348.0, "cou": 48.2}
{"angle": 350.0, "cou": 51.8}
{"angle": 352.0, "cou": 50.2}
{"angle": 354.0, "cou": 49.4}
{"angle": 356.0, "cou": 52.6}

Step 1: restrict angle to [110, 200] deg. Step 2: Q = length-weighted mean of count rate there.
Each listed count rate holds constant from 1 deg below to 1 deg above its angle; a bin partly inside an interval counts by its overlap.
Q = 49.2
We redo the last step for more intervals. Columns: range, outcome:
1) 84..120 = 50.1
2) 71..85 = 48.3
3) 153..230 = 48.5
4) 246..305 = 45.6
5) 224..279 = 45.4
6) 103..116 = 50.9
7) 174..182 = 51.8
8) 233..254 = 48.1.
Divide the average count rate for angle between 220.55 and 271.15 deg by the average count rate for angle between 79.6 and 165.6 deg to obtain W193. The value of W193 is 0.93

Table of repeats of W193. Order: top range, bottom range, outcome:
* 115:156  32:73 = 1.01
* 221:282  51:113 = 0.94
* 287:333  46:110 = 1.02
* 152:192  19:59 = 1.07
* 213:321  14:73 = 1.00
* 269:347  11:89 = 1.04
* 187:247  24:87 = 1.01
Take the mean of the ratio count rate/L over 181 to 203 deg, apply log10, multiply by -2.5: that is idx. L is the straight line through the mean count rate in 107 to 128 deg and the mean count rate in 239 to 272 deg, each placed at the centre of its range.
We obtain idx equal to -0.13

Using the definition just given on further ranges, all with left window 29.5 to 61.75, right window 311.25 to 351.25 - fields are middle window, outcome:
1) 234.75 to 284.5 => 0.11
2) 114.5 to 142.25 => 0.03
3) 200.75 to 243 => 0.06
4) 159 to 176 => -0.04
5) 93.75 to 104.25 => -0.07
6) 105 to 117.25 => -0.06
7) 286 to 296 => 0.01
